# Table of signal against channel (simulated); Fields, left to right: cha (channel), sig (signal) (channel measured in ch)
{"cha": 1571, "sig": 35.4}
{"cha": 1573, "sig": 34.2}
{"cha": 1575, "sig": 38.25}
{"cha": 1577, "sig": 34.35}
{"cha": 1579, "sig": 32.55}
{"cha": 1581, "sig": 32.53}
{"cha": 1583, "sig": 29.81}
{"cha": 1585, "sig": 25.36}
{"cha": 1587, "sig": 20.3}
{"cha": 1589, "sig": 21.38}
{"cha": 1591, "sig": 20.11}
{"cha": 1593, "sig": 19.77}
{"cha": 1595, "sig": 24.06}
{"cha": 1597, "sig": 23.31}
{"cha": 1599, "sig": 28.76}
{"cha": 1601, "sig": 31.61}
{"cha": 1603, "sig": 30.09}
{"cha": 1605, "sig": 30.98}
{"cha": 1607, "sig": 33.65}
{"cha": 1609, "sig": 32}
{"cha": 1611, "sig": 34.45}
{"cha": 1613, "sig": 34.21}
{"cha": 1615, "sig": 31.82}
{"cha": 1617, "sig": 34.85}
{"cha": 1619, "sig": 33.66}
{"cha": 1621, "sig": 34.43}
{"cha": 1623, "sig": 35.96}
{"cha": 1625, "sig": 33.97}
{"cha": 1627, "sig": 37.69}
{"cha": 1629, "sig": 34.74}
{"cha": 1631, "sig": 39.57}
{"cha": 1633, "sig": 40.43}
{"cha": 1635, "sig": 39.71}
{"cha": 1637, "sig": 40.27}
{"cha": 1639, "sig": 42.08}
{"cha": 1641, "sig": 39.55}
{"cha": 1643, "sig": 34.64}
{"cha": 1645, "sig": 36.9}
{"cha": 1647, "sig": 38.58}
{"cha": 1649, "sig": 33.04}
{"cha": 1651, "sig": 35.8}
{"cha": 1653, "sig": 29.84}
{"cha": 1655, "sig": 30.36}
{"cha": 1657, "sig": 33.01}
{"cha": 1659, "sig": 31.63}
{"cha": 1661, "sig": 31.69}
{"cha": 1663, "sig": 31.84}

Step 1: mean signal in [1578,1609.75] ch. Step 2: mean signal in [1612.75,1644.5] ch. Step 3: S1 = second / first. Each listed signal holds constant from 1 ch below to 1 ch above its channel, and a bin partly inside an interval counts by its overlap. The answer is 1.4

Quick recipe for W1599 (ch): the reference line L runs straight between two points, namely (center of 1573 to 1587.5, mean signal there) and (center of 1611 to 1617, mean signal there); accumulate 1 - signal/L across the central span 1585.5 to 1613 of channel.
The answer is 4.5 ch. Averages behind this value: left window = 31.1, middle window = 27.2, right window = 33.6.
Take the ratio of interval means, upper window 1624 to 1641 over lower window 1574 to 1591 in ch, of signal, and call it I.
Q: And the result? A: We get 1.3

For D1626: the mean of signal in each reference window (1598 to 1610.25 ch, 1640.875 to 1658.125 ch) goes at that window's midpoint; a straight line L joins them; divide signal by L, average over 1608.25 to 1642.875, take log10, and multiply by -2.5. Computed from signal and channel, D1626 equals -0.115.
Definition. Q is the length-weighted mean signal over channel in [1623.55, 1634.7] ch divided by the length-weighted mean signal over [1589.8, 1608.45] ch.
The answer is 1.38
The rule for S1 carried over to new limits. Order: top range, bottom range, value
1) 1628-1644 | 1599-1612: 1.22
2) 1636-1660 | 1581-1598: 1.50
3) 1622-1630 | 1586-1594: 1.75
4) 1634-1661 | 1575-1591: 1.26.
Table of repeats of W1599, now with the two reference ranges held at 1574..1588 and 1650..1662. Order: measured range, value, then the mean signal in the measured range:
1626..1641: -3.6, 39.2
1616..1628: -1.4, 35.1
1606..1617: -0.8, 33.4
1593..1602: 1.4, 26.1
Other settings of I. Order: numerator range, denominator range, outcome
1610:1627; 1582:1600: 1.45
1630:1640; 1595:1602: 1.48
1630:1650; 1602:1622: 1.17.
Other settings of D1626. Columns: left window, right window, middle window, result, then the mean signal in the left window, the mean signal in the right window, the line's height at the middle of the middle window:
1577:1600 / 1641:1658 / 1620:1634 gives -0.18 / 25.7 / 34.3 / 31.1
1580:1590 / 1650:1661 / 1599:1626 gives -0.17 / 25.9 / 32.1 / 28.3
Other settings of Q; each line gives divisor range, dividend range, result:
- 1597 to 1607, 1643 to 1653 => 1.18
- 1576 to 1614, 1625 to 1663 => 1.27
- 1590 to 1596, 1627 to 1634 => 1.79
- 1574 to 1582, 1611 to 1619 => 0.98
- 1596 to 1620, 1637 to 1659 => 1.12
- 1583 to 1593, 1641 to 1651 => 1.62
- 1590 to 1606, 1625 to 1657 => 1.41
